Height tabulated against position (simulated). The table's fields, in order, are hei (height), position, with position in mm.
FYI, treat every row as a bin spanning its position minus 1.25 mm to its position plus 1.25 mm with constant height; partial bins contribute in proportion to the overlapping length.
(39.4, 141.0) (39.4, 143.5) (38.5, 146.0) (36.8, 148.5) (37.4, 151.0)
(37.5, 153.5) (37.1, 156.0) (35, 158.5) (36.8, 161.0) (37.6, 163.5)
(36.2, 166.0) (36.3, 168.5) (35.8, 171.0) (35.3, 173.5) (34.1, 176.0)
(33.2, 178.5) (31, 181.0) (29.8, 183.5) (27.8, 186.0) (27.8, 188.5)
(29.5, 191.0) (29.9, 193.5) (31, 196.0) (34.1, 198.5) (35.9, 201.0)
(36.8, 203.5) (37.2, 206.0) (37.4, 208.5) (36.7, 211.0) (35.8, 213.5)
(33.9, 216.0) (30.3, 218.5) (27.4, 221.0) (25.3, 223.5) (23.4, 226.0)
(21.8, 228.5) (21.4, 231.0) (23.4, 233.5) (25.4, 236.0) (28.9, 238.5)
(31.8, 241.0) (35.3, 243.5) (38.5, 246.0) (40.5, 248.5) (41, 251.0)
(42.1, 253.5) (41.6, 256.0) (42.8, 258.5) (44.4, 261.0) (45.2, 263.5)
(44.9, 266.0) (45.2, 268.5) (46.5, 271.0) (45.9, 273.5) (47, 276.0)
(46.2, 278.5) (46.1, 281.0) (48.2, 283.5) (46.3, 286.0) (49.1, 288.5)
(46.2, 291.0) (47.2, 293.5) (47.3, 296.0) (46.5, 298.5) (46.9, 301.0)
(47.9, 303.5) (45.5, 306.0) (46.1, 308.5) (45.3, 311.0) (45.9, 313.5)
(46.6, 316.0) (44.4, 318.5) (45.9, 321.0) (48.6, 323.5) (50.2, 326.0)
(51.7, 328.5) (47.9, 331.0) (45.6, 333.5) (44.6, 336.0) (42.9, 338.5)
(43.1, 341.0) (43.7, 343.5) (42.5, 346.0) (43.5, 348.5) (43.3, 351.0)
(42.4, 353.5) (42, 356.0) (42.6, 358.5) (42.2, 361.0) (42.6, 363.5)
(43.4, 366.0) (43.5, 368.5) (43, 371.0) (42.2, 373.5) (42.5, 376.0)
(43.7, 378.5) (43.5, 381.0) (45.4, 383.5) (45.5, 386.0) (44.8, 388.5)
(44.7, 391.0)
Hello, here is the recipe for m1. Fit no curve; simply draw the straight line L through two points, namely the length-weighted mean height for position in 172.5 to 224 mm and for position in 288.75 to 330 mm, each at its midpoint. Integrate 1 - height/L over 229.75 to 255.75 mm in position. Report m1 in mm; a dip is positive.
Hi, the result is 3.61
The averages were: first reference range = 32.5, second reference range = 47.1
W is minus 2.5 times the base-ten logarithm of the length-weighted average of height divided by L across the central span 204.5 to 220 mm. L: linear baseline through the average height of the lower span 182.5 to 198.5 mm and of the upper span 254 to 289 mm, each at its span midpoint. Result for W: -0.040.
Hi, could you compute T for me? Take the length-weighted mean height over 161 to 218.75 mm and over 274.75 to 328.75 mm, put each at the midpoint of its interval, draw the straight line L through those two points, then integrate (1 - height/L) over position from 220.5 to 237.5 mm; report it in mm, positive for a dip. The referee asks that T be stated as 6.4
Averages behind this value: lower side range 33.8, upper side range 47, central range 23.9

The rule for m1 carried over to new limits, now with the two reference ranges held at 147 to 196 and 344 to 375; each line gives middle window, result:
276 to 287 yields -2.2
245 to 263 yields -1.9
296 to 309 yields -2.1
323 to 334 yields -2.1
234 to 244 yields 2.1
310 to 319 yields -1.1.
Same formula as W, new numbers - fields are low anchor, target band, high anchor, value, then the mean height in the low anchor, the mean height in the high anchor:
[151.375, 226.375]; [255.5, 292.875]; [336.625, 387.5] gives -0.197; 33.4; 43.2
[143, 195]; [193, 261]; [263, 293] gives 0.223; 34.3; 46.5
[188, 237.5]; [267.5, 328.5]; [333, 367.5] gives -0.222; 30.2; 43.1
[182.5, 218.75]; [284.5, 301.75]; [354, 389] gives -0.216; 33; 43.3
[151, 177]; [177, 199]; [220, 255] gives 0.134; 36.2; 30.5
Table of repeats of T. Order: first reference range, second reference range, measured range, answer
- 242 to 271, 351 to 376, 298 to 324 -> -2.4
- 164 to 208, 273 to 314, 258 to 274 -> -0.7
